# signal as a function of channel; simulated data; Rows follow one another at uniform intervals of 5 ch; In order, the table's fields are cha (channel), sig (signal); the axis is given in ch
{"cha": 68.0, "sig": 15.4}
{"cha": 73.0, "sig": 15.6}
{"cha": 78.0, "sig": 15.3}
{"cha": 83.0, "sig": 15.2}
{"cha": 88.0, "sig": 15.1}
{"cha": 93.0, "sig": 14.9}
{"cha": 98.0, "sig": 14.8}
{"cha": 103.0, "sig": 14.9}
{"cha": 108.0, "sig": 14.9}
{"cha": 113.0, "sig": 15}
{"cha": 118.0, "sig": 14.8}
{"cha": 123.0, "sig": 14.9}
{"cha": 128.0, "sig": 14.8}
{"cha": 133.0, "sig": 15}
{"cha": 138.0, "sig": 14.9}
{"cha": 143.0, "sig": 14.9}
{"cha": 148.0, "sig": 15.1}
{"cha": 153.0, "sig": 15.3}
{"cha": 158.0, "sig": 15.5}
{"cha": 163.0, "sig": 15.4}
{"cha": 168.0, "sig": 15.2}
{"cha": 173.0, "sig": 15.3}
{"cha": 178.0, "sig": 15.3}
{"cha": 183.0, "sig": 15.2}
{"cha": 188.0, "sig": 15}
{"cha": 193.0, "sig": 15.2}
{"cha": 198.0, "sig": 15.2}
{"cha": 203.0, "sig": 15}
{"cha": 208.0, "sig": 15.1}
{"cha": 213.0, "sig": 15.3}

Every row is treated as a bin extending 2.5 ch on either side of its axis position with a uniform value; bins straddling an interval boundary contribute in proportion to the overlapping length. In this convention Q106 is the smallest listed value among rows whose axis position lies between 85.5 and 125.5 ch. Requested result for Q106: 14.8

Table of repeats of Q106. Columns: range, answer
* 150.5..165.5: 15.3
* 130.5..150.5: 14.9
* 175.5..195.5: 15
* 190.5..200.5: 15.2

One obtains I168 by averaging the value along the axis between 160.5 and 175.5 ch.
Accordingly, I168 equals 15.3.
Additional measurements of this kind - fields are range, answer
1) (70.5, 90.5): 15.3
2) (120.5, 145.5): 14.9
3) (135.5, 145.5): 14.9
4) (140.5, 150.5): 15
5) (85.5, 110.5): 14.9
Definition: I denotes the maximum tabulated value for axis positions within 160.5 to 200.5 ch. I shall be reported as 15.4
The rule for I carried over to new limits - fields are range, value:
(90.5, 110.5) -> 14.9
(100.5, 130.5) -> 15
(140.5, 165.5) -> 15.5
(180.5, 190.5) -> 15.2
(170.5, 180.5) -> 15.3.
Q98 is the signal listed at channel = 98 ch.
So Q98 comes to 14.8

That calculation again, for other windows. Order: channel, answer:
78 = 15.3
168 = 15.2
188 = 15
